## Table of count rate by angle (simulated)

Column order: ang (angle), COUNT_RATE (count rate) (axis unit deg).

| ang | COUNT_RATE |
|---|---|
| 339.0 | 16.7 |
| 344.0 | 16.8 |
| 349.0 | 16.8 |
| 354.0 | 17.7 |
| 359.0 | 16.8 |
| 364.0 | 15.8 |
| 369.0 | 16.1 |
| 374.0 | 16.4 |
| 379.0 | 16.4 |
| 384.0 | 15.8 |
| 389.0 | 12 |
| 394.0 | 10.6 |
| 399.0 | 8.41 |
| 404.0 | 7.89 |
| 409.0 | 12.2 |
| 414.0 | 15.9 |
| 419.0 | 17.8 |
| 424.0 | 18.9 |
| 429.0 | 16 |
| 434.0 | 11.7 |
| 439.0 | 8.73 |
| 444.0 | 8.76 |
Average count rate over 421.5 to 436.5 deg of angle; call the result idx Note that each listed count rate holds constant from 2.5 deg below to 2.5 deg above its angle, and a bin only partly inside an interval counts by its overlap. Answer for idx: 15.5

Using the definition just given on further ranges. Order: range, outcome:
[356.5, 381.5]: 16.3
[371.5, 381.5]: 16.4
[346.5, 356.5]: 17.2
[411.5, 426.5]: 17.5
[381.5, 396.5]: 12.8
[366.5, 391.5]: 15.3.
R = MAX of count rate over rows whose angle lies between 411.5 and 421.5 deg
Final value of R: 17.8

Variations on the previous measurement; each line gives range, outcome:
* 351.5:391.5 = 17.7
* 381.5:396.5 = 15.8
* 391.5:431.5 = 18.9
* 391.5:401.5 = 10.6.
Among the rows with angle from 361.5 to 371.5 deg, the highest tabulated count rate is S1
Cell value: 16.1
